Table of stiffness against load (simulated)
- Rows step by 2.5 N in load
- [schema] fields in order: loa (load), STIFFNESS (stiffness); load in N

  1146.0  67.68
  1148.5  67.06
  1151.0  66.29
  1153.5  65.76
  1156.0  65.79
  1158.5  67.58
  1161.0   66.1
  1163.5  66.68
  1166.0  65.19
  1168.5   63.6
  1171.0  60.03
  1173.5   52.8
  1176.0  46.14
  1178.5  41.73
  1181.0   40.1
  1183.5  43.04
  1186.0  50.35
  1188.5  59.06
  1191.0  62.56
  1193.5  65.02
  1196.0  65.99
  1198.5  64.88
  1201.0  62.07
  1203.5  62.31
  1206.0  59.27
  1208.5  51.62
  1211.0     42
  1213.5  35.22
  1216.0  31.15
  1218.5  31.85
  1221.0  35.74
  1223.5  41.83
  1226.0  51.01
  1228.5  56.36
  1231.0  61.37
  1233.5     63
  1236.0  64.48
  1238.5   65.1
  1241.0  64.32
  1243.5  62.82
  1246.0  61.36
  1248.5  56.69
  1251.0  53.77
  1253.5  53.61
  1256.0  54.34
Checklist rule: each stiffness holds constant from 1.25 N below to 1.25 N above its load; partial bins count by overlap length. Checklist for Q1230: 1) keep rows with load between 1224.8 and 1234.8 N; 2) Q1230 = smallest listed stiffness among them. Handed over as 51.01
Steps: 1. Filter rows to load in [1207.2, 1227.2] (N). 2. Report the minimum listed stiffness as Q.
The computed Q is 31.15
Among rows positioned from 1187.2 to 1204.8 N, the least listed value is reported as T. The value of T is 59.06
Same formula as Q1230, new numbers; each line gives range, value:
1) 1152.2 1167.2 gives 65.19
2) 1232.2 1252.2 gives 53.77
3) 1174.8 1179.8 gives 41.73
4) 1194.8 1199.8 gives 64.88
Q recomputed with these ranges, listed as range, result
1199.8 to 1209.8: 51.62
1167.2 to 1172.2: 60.03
